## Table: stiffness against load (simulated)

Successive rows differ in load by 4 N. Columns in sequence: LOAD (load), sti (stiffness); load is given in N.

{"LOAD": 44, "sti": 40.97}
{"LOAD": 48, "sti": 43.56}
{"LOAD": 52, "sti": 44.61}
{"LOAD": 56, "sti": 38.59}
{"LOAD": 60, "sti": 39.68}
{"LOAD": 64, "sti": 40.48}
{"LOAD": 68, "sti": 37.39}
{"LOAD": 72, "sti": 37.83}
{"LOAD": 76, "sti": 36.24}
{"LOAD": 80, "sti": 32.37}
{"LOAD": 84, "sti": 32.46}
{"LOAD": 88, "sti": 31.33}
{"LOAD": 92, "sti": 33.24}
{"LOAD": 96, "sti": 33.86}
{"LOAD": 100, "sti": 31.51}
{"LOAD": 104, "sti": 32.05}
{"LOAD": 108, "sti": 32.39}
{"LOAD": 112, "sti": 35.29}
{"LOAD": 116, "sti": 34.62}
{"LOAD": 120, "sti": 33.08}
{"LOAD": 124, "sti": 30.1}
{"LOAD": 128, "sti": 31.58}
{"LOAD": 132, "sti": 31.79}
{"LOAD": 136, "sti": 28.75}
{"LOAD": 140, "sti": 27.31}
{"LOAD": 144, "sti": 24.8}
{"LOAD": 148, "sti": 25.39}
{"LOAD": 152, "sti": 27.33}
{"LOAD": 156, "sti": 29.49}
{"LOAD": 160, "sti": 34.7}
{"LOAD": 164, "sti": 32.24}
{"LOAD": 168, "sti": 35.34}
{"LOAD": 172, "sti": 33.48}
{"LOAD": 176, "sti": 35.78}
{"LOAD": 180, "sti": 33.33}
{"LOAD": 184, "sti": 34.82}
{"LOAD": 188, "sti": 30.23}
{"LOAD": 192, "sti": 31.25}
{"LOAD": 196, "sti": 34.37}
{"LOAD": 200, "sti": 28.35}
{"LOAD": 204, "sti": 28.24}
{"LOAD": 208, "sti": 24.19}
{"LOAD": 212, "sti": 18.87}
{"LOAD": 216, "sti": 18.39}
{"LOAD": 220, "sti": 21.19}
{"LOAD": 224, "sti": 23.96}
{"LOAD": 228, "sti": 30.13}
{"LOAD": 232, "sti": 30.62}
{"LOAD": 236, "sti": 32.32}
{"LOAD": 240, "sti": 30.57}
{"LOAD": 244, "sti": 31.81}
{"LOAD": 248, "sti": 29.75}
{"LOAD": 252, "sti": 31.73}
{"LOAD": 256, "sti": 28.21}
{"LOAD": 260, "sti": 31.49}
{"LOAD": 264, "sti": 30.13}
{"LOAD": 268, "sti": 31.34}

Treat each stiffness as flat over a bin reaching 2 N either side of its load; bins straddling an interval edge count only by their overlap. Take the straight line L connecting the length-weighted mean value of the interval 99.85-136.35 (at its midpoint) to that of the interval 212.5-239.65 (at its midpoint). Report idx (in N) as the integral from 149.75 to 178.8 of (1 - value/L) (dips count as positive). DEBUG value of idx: -3.0 N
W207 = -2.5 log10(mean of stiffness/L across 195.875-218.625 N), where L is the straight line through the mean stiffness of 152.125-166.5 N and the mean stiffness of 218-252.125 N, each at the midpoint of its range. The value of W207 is 0.22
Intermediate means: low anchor 31.6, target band 24.5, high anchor 29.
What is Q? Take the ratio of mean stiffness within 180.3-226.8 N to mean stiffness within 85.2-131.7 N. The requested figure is 0.83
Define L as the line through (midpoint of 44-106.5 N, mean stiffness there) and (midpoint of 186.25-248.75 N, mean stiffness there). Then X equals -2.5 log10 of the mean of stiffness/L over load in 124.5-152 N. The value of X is 0.15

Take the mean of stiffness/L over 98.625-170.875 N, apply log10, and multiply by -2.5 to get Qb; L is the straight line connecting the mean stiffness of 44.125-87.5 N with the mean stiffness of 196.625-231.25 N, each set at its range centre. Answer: 0.03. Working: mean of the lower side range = 38.2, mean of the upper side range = 24.8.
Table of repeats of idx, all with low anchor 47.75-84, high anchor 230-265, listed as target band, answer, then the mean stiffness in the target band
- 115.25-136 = 2.39 N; 31.8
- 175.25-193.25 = 0.24 N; 33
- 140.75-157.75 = 3.96 N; 26.8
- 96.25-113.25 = 1.82 N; 32.8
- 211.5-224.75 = 4.76 N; 20.5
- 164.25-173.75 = 0.01 N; 34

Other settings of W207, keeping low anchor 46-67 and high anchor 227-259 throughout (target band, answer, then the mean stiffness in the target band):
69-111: 0.175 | 33.5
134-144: 0.313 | 27.4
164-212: 0.087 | 31.2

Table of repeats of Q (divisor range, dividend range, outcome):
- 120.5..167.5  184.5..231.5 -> 0.90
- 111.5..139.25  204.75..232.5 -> 0.75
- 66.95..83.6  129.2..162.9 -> 0.81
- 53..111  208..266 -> 0.79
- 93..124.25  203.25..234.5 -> 0.74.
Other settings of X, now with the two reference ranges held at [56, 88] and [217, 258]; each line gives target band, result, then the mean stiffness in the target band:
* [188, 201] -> -0.022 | 31.4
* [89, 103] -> 0.084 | 32.7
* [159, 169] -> -0.057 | 33.9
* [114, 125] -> 0.045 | 32.8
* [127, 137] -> 0.096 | 30.8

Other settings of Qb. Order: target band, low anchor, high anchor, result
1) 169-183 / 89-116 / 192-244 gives -0.172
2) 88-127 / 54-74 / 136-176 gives 0.062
